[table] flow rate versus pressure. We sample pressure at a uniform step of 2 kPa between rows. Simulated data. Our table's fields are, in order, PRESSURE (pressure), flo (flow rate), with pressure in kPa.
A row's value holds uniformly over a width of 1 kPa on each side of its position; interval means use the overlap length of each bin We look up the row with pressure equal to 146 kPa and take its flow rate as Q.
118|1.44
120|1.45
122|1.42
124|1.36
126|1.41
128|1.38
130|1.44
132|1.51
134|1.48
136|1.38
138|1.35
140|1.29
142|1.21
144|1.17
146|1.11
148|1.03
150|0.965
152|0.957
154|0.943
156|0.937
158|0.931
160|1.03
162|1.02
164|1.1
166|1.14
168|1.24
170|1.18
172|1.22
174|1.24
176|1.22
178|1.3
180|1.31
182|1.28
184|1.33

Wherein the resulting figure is 1.11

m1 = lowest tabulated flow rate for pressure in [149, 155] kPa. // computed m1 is 0.943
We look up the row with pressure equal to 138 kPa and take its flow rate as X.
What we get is 1.35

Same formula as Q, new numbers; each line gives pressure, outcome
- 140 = 1.29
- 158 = 0.931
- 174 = 1.24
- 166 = 1.14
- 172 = 1.22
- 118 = 1.44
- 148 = 1.03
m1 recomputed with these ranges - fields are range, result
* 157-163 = 0.931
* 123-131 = 1.36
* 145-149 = 1.03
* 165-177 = 1.14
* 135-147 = 1.11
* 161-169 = 1.02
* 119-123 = 1.42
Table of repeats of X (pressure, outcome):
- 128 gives 1.38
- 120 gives 1.45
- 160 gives 1.03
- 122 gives 1.42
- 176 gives 1.22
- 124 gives 1.36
